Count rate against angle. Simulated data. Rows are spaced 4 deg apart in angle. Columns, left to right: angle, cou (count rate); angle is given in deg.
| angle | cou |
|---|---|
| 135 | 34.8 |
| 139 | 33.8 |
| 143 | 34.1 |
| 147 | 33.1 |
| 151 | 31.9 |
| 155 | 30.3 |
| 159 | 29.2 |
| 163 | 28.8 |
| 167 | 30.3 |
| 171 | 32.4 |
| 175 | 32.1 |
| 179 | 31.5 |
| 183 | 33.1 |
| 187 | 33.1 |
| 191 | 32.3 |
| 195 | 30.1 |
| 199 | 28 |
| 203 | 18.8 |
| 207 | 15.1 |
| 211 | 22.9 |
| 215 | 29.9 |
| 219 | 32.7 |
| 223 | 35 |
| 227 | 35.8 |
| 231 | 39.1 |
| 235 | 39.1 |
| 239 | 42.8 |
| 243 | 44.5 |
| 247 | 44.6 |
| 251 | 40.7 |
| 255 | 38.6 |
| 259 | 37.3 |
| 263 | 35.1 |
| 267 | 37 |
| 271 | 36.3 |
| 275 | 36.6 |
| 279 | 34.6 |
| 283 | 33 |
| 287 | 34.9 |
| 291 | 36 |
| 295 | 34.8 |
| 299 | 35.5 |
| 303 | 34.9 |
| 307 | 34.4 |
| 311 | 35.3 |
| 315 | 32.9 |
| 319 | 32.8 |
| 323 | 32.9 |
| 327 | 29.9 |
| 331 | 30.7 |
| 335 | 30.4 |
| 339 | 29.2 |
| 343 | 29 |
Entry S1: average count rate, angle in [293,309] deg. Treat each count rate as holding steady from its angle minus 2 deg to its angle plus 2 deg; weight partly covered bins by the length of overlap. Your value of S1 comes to 34.9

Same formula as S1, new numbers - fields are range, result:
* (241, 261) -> 41.1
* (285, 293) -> 35.5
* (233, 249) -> 42.8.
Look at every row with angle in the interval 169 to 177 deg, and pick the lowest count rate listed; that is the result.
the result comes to 32.1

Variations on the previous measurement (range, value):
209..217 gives 22.9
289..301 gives 34.8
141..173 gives 28.8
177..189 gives 31.5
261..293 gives 33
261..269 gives 35.1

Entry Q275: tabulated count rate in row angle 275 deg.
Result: 36.6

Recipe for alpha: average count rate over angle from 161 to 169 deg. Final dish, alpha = 29.6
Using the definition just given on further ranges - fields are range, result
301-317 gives 34.4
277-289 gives 34.2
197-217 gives 22.9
